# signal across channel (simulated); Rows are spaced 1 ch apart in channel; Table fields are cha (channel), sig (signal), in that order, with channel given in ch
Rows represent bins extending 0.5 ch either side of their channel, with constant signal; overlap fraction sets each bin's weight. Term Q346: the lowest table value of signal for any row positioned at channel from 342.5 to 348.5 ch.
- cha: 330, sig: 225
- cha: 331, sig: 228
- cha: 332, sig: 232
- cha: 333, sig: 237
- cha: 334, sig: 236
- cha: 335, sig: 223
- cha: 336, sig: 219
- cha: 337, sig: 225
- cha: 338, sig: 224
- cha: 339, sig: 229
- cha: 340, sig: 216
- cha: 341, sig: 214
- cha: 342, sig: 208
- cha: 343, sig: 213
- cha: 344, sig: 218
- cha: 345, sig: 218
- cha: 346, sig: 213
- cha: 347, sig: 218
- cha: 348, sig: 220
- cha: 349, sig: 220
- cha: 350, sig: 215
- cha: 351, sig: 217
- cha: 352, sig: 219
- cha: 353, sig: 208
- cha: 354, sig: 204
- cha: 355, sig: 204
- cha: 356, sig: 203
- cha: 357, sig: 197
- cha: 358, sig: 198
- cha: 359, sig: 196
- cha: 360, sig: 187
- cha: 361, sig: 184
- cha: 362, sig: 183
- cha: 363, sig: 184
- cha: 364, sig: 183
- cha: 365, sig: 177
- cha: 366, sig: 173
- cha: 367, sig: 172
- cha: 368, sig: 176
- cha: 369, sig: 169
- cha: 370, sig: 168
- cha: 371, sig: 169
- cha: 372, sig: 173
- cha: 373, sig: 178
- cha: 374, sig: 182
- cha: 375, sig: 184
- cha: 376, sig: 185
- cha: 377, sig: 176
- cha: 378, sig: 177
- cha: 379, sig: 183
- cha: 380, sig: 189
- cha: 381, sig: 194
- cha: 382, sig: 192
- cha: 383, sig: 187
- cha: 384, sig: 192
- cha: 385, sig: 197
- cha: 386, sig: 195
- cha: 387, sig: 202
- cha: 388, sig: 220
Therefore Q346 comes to 213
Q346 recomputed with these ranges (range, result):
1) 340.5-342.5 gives 208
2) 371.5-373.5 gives 173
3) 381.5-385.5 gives 187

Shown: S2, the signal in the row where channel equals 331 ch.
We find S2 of 228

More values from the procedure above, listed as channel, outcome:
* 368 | 176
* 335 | 223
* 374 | 182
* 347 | 218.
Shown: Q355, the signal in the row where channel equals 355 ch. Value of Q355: 204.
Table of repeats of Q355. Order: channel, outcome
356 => 203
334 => 236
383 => 187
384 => 192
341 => 214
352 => 219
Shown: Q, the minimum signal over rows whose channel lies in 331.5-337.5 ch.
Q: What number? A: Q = 219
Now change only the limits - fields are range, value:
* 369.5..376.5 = 168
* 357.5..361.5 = 184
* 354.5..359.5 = 196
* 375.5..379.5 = 176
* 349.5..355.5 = 204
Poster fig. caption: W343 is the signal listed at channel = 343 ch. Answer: 213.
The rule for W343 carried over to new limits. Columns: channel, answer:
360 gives 187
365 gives 177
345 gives 218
